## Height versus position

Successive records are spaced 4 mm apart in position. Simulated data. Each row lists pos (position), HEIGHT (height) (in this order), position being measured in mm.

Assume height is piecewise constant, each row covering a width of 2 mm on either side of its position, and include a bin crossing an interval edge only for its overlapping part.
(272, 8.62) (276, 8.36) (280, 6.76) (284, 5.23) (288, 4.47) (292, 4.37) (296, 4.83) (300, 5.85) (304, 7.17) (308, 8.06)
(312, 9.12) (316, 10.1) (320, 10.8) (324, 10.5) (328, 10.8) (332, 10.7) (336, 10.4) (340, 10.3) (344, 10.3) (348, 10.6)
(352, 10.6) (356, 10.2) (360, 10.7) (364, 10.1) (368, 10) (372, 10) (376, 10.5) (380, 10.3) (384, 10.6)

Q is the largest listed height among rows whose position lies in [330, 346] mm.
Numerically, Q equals 10.7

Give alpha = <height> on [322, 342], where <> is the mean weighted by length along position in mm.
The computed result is 10.5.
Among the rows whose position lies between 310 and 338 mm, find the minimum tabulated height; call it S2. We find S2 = 9.12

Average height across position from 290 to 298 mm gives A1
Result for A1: 4.6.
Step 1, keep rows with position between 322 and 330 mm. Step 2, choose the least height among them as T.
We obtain 10.5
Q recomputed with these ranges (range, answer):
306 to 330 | 10.8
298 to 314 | 9.12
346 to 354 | 10.6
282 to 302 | 5.85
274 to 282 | 8.36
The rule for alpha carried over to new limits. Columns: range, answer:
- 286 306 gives 5.34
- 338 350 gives 10.4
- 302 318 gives 8.61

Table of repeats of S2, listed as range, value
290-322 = 4.37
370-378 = 10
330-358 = 10.2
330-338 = 10.4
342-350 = 10.3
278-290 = 4.47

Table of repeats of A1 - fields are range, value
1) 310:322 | 10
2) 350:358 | 10.4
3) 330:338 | 10.6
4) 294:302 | 5.34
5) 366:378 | 10.2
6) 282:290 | 4.85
